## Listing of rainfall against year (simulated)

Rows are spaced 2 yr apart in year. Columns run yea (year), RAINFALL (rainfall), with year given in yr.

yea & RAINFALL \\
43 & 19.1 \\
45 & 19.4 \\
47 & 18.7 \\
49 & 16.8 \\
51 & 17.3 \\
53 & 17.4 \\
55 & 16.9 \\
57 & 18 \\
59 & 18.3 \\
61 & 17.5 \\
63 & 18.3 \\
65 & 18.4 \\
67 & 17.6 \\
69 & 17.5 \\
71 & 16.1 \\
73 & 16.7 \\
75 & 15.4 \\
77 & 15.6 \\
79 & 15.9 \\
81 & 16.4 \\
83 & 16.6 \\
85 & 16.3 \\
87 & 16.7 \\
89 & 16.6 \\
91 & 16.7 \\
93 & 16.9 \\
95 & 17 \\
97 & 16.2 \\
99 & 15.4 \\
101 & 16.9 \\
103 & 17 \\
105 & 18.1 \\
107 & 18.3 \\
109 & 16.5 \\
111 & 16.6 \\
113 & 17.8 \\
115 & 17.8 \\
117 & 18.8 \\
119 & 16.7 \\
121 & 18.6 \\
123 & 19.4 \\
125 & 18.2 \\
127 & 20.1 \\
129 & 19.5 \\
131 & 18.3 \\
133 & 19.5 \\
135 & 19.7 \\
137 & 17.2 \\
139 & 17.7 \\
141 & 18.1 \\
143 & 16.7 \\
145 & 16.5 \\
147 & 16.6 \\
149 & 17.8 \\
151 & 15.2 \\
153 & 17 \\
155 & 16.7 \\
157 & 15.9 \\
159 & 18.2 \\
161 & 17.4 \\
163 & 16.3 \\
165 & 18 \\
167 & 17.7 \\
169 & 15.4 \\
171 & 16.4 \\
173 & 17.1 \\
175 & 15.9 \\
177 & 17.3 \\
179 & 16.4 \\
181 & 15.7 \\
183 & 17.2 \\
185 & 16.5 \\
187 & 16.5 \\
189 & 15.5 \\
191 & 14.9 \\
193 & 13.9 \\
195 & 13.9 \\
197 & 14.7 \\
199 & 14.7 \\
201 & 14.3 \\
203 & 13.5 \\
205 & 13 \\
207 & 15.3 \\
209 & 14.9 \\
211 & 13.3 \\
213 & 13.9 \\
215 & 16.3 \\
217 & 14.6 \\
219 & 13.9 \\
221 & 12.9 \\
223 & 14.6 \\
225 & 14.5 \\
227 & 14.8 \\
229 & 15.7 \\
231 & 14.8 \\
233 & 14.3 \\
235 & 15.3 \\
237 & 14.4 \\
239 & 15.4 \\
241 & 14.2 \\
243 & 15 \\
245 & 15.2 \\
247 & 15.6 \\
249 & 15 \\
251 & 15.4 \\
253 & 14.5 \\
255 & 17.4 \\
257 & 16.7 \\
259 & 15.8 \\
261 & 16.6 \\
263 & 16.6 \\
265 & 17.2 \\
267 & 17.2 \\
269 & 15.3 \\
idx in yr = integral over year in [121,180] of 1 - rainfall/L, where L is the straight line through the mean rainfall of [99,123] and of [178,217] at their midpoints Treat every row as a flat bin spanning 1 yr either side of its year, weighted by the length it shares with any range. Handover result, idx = -3.98 yr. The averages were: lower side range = 17.5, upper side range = 15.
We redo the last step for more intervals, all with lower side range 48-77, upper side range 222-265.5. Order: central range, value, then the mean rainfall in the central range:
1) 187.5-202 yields 1.2 yr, 14.6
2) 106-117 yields -0.5 yr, 17.5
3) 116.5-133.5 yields -2.2 yr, 18.8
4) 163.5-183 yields -0.7 yr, 16.7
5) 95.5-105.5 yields 0.1 yr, 16.7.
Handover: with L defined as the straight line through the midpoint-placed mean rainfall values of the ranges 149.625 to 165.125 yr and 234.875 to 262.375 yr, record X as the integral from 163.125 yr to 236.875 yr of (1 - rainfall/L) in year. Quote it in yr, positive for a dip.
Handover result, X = 4.5 yr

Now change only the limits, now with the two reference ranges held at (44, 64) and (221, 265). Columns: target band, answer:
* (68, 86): 1.3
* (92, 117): 0.1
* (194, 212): 1.9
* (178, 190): -0.1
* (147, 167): -0.6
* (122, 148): -2.3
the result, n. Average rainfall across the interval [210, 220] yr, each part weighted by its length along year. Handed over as 14.4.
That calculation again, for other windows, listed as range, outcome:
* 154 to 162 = 17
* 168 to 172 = 15.9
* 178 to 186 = 16.4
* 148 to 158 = 16.5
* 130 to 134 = 18.9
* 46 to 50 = 17.8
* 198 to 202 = 14.5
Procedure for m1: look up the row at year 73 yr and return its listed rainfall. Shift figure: 16.7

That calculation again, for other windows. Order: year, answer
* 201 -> 14.3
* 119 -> 16.7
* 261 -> 16.6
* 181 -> 15.7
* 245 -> 15.2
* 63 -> 18.3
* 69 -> 17.5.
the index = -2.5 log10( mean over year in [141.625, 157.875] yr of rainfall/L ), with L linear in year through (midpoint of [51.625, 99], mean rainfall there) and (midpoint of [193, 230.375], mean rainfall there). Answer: -0.07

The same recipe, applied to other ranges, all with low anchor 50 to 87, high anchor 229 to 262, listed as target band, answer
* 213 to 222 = 0.09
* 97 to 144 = -0.09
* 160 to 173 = -0.05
